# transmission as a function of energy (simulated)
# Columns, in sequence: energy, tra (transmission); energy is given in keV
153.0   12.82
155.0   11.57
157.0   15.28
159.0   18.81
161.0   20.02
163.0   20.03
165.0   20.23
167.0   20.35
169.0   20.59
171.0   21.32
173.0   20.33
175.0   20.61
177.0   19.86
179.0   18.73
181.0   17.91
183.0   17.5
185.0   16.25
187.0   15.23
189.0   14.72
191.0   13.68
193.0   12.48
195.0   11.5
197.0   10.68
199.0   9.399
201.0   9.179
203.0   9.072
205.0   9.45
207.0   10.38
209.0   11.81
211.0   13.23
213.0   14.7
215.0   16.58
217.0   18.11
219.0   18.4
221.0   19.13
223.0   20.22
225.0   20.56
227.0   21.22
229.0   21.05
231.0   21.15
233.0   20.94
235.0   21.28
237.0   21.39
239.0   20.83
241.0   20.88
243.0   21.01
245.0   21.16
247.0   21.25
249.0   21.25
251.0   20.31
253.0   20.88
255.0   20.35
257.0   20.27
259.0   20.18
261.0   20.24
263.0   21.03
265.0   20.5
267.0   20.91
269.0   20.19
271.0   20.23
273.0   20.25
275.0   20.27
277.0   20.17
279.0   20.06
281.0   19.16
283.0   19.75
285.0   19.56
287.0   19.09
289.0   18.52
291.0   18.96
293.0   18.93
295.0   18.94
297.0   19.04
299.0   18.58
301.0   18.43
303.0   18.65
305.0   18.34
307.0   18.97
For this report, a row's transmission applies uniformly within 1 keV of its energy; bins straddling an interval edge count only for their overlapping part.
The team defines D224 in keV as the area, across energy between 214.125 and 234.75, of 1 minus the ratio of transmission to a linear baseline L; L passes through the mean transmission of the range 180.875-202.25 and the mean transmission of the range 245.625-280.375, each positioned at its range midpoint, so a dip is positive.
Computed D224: -4.0 keV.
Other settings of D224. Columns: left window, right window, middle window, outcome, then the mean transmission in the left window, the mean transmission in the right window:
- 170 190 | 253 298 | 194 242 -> 6.7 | 18.2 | 19.9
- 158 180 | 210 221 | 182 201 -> 5.3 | 20.1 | 16.5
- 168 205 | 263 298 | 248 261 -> -1.4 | 15.3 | 19.7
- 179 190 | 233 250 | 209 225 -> 1.8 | 16.5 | 21.1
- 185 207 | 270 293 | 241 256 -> -3.9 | 11.7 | 19.6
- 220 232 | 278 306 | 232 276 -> -1.8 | 20.6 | 19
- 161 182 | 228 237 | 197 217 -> 8.6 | 20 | 21.1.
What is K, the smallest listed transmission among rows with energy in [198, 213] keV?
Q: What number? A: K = 9.072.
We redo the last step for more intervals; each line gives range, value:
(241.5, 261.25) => 20.18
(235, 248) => 20.83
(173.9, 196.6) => 11.5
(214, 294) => 16.58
